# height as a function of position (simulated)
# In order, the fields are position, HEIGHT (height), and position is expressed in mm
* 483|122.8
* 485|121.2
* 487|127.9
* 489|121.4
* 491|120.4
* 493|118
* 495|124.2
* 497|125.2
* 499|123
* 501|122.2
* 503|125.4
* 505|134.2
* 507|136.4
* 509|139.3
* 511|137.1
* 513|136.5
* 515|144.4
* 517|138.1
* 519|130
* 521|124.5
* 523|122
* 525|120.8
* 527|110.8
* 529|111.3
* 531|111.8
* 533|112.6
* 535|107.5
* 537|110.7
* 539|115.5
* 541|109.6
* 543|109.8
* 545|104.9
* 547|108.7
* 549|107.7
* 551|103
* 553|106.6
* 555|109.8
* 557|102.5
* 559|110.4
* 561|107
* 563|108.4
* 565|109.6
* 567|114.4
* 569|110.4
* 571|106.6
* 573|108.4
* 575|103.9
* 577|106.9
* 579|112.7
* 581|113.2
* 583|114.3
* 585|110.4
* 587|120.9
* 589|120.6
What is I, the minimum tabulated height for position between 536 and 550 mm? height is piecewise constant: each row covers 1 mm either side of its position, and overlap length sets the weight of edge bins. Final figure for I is 104.9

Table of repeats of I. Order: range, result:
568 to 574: 106.6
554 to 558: 102.5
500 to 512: 122.2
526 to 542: 107.5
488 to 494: 118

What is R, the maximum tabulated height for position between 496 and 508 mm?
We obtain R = 136.4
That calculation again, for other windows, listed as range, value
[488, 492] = 121.4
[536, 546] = 115.5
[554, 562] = 110.4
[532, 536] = 112.6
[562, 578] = 114.4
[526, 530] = 111.3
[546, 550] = 108.7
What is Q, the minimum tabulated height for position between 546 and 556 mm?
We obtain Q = 103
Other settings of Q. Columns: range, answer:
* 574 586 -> 103.9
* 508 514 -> 136.5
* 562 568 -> 108.4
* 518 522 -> 124.5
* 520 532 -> 110.8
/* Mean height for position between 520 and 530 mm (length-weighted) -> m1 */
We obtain 118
